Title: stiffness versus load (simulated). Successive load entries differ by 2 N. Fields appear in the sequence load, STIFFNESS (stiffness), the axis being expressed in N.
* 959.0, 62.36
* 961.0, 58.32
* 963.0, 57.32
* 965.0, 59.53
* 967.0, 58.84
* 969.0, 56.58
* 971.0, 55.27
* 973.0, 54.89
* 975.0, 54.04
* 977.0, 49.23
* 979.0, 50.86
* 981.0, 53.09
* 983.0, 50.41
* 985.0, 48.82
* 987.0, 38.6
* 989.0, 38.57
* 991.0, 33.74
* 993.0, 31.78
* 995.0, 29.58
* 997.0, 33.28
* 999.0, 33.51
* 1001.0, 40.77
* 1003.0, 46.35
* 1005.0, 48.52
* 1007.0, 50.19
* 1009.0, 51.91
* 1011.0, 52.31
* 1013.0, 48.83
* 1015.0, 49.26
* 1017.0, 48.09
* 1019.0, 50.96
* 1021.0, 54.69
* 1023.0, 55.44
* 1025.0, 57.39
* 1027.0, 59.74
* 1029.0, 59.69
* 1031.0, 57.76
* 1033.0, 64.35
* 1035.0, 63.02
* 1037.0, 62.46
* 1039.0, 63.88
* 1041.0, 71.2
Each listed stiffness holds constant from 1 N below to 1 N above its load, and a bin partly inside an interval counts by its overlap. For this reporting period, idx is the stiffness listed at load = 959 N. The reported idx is 62.36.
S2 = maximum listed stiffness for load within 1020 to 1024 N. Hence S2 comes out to 55.44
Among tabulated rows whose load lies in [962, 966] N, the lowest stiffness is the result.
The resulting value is 57.32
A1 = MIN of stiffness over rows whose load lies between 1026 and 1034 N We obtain 57.76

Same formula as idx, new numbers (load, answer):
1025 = 57.39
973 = 54.89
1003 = 46.35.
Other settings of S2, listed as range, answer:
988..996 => 38.57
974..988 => 54.04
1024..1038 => 64.35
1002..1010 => 51.91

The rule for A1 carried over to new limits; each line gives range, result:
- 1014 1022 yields 48.09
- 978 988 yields 38.6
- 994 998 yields 29.58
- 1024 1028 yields 57.39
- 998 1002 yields 33.51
